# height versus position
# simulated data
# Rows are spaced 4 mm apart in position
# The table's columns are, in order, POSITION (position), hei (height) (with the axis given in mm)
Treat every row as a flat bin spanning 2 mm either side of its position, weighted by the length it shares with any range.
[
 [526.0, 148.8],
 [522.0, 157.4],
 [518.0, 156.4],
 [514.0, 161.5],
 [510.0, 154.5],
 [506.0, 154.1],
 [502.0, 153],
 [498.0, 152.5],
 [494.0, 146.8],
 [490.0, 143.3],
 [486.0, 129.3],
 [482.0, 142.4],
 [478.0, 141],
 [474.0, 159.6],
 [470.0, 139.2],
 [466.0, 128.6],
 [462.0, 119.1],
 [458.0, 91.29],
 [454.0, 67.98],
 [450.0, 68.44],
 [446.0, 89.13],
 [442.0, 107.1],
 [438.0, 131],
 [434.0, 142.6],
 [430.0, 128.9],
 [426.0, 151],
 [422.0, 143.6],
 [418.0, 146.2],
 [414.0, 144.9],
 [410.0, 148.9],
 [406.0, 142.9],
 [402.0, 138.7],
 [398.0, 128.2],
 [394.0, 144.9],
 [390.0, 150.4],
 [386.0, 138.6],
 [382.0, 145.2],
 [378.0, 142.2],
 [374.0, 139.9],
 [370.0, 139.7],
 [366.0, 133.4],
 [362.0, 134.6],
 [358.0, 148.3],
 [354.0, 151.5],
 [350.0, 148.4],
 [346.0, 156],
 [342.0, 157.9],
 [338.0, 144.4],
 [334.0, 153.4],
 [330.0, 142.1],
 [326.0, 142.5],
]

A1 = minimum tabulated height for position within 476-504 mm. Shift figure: 129.3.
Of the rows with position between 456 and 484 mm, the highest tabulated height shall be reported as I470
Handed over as 159.6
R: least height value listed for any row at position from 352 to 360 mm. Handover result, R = 148.3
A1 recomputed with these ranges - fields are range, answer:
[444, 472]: 67.98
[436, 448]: 89.13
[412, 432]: 128.9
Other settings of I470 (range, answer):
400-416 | 148.9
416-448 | 151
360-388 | 145.2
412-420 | 146.2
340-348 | 157.9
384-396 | 150.4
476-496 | 146.8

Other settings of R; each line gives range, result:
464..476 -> 128.6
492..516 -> 146.8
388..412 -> 128.2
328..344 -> 142.1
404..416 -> 142.9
